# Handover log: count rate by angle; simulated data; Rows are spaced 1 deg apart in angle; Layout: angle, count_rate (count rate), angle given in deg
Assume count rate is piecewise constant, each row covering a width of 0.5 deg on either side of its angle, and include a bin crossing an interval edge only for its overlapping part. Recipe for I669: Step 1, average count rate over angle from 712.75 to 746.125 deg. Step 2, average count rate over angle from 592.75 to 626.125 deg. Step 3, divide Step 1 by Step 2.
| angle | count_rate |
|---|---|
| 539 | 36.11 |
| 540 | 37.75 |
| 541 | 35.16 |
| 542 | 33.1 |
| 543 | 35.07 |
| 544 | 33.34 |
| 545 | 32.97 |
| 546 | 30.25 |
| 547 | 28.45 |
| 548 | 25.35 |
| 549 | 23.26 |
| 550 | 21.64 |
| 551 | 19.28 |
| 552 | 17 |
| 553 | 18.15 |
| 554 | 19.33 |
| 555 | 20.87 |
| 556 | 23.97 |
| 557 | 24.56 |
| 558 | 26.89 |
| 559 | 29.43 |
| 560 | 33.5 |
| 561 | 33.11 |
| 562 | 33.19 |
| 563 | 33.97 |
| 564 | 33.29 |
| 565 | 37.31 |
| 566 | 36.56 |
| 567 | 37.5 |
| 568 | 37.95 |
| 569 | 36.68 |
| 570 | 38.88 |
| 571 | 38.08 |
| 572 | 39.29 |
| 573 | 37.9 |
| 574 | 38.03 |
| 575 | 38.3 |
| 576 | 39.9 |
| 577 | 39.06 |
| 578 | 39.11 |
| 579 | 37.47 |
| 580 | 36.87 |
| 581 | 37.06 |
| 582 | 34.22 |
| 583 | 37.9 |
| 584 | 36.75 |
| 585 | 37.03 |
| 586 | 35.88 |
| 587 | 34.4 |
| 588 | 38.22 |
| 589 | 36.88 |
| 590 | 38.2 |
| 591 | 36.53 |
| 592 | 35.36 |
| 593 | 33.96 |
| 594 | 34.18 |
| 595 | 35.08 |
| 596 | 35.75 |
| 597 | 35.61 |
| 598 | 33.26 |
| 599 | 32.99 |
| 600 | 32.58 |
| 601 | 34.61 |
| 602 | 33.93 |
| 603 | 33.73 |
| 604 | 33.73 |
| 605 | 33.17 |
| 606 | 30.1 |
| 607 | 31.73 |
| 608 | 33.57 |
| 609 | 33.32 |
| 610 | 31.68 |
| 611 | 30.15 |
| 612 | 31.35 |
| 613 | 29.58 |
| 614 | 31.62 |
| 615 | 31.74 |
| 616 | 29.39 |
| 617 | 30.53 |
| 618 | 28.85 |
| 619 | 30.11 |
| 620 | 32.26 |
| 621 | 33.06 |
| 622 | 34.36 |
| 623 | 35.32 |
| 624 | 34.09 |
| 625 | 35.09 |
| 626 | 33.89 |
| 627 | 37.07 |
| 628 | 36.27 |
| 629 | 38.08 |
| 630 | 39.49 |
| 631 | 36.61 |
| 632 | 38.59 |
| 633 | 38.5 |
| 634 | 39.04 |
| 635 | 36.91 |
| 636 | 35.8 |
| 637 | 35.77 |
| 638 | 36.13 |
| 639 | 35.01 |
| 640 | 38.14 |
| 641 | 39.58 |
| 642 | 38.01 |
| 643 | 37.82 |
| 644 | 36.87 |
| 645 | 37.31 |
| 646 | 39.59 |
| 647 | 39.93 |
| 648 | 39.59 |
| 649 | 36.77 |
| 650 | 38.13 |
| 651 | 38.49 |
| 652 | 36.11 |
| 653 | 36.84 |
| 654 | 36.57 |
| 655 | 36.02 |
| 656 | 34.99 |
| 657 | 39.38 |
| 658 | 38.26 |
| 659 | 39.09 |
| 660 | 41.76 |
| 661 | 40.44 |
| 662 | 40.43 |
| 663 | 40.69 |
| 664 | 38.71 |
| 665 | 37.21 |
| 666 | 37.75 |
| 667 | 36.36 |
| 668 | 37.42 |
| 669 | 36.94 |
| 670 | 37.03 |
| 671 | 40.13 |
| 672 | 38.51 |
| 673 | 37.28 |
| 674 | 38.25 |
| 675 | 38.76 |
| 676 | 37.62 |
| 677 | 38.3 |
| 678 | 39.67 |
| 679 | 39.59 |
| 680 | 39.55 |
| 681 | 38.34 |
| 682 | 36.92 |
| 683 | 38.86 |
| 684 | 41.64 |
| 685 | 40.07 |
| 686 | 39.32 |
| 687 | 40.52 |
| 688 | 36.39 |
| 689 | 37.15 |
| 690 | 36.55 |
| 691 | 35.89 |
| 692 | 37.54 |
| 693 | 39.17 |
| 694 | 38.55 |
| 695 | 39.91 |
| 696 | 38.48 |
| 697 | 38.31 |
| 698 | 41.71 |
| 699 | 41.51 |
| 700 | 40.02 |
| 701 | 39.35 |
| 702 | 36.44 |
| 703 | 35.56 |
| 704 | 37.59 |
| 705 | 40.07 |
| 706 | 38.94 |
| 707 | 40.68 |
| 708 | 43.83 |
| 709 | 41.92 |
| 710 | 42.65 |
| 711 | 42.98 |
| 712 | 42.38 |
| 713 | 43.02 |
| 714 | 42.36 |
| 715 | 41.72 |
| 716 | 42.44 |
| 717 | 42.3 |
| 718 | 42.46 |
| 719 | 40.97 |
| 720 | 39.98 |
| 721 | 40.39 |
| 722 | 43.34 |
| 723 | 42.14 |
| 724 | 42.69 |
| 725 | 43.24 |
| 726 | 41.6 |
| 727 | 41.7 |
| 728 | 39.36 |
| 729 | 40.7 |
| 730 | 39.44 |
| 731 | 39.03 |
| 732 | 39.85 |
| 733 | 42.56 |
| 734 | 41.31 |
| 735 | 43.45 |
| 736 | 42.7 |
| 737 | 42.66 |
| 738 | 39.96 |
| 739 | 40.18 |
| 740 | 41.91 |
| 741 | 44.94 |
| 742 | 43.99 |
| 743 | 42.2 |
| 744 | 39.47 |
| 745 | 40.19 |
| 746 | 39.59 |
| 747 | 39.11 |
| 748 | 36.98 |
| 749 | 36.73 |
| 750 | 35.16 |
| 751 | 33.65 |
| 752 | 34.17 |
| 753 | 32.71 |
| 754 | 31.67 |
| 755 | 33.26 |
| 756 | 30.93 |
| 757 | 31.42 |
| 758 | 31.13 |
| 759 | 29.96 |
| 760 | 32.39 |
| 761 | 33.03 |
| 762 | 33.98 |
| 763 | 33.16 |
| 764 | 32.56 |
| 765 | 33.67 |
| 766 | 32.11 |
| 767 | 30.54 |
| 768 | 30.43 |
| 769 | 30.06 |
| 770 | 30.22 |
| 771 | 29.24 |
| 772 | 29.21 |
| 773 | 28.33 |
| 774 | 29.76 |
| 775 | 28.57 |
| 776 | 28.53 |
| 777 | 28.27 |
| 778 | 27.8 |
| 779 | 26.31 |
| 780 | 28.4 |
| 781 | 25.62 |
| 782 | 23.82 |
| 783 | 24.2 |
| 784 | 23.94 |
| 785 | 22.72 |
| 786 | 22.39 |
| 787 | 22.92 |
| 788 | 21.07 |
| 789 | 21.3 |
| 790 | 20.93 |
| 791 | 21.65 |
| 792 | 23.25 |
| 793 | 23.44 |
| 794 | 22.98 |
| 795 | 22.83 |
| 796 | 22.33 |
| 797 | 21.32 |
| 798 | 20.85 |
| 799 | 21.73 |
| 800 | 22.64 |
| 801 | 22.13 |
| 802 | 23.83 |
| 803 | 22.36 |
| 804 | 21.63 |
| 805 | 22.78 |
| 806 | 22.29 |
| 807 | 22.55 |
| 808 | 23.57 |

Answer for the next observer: 1.27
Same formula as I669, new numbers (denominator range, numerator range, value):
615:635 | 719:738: 1.19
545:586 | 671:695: 1.19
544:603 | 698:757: 1.21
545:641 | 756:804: 0.79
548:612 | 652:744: 1.20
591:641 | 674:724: 1.17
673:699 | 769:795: 0.66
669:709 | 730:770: 0.94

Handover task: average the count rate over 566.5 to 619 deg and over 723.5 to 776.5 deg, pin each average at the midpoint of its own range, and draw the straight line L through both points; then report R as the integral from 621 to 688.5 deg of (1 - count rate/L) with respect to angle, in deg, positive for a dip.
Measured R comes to -4.62 deg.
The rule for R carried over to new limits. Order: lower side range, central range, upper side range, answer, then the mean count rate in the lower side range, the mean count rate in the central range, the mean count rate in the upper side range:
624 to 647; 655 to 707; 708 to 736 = 1.3 deg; 37.2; 38.6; 41.8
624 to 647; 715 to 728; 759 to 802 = -4.6 deg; 37.2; 41.8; 26.5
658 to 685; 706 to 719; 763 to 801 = -3.2 deg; 38.8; 42.2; 25.9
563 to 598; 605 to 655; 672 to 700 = 3.4 deg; 36.8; 35.2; 38.8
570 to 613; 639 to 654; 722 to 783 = -1.1 deg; 35.4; 37.9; 35.3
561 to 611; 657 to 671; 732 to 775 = -1.2 deg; 35.6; 38.7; 35.5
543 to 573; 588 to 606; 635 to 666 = -0.7 deg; 30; 34.7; 38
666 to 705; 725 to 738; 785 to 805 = -3.9 deg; 38.5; 41.2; 22.2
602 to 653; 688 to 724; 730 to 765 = -3.7 deg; 35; 40.2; 37.2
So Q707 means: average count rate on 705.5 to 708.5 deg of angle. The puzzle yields 41.1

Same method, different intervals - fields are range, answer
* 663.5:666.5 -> 37.9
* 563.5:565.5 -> 35.3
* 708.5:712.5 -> 42.5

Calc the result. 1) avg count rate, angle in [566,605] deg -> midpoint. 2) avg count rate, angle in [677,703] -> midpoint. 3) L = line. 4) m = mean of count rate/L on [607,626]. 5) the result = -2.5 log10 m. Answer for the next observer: 0.16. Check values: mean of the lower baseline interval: 36.4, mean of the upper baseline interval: 38.8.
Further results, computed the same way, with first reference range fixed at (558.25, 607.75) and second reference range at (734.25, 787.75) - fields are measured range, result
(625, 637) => -0.07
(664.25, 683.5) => -0.12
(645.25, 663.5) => -0.12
